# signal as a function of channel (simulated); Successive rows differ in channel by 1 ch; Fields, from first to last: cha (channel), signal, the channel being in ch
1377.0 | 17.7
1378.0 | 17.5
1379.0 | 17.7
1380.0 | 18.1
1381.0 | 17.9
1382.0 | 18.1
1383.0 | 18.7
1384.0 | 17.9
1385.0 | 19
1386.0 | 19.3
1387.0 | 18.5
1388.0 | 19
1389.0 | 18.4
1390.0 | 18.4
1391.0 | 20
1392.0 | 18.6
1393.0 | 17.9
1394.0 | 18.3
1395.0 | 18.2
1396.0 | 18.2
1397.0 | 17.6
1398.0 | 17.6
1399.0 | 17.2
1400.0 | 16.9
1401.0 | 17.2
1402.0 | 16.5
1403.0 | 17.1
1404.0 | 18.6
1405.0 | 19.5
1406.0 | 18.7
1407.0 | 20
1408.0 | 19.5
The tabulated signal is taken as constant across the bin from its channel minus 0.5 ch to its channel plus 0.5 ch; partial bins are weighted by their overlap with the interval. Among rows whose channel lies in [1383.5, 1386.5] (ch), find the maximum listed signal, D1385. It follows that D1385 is 19.3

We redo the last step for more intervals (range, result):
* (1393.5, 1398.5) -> 18.3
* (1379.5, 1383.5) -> 18.7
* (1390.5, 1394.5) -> 20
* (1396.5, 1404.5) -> 18.6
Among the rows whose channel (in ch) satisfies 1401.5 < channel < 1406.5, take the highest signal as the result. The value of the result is 19.5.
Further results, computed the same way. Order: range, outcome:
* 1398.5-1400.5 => 17.2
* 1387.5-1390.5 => 19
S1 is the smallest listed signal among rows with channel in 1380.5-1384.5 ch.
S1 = 17.9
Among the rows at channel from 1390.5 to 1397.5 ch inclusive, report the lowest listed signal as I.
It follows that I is 17.6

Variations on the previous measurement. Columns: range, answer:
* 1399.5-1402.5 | 16.5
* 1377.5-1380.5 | 17.5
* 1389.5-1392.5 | 18.4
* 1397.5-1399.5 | 17.2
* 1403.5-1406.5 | 18.6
